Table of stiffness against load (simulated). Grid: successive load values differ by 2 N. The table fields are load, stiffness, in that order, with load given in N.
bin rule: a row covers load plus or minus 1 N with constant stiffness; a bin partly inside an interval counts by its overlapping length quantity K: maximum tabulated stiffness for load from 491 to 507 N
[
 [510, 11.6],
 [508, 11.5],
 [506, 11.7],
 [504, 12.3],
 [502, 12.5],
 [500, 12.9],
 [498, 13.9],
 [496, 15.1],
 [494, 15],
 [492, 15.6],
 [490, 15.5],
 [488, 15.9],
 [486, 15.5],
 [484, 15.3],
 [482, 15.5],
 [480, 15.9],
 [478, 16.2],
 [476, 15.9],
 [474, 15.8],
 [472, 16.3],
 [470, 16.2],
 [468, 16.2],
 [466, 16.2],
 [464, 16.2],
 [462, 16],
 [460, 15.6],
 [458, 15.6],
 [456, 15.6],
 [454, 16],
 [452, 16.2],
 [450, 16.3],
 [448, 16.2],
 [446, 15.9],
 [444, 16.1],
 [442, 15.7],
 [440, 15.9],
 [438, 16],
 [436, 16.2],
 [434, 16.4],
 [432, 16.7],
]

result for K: 15.6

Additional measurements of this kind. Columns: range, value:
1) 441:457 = 16.3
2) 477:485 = 16.2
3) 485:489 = 15.9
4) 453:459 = 16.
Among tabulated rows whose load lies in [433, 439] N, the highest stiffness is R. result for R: 16.4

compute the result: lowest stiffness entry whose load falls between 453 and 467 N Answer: 15.6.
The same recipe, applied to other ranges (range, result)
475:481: 15.9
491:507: 11.7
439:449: 15.7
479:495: 15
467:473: 16.2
